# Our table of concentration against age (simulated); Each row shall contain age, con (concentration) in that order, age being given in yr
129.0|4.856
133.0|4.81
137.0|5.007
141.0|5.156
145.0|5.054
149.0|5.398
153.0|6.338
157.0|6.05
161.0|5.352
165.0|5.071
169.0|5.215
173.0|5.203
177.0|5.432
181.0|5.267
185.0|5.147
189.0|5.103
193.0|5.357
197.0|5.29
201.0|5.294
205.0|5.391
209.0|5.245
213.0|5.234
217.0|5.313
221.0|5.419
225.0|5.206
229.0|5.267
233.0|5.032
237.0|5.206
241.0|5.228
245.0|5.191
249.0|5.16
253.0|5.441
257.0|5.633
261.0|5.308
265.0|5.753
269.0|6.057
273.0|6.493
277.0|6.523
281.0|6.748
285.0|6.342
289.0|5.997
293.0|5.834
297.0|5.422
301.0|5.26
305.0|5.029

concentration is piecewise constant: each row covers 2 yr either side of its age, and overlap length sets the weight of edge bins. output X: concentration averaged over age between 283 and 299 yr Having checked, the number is 5.9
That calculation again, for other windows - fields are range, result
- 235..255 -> 5.25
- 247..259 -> 5.41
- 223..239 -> 5.18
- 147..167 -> 5.64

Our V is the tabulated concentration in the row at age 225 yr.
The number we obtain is 5.206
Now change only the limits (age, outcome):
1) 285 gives 6.342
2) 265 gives 5.753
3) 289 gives 5.997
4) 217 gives 5.313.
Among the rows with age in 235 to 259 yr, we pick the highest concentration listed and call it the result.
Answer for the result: 5.633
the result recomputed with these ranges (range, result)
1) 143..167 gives 6.338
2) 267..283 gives 6.748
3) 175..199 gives 5.432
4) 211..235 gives 5.419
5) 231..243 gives 5.228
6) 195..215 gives 5.391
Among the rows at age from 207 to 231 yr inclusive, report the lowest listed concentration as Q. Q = 5.206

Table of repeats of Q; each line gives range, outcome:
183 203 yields 5.103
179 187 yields 5.147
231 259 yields 5.032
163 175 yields 5.071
